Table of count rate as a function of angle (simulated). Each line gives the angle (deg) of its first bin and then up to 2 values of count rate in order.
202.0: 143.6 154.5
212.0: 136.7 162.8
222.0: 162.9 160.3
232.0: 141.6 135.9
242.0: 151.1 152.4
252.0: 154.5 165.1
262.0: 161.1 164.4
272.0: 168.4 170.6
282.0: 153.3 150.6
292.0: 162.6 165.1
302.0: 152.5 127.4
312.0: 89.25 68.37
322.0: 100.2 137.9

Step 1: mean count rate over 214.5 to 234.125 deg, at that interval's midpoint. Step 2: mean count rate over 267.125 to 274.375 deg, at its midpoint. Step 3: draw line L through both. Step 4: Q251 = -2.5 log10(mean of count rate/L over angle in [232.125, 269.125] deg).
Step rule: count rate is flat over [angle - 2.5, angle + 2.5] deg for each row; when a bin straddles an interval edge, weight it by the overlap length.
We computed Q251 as 0.06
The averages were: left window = 157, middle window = 154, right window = 167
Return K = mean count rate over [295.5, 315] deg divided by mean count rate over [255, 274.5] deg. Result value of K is 0.8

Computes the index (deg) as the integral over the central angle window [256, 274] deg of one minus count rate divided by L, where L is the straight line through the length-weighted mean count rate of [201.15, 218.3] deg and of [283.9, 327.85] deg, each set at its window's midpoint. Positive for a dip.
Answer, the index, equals -3.62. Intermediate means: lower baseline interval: 149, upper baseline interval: 128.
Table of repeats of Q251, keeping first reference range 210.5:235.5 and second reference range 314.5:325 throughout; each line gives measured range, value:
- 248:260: -0.20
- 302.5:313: -0.24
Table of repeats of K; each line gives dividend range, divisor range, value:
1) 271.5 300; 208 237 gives 1.06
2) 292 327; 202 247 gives 0.81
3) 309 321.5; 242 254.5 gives 0.55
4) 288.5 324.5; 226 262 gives 0.82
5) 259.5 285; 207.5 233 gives 1.06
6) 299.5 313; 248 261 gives 0.80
